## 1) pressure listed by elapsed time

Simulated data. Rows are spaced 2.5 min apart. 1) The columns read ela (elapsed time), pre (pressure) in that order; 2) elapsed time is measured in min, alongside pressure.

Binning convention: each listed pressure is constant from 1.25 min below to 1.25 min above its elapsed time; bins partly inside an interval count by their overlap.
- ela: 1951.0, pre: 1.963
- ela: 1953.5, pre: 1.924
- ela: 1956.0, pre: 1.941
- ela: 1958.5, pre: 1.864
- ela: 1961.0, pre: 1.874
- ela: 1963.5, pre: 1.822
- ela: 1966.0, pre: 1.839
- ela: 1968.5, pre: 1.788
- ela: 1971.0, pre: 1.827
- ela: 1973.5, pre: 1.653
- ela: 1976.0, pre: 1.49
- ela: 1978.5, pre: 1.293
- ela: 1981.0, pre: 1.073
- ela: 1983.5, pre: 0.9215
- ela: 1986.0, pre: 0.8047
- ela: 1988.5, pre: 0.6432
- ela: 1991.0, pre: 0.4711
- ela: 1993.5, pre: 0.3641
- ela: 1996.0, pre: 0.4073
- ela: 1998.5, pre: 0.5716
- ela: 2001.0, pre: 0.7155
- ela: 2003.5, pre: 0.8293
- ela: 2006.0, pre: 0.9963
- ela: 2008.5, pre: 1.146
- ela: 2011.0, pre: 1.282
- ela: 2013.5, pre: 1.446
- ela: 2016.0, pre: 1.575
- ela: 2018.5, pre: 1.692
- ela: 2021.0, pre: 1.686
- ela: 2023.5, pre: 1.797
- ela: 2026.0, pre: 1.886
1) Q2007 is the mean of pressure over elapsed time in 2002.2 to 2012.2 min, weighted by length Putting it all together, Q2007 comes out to 1.06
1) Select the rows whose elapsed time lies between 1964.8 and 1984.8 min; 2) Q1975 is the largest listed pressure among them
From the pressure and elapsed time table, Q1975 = 1.839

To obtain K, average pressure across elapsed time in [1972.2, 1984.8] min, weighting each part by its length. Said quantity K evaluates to 1.29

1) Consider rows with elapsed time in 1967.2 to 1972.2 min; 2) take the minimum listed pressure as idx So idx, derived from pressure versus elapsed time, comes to 1.788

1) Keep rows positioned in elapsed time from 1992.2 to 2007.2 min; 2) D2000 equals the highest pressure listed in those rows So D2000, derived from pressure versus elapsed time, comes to 0.9963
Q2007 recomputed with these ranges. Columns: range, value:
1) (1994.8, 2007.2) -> 0.704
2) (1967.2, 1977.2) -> 1.69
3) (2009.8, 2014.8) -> 1.37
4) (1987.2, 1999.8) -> 0.494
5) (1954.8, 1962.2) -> 1.89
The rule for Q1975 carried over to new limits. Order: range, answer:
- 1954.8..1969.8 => 1.941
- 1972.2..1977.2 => 1.653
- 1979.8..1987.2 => 1.073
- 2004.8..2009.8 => 1.146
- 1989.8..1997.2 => 0.4711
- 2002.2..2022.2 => 1.692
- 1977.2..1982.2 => 1.293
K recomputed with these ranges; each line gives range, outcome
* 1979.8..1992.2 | 0.783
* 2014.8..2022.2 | 1.65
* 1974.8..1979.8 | 1.39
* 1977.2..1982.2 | 1.19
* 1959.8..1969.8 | 1.83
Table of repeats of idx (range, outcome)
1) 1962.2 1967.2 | 1.822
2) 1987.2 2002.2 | 0.3641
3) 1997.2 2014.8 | 0.5716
